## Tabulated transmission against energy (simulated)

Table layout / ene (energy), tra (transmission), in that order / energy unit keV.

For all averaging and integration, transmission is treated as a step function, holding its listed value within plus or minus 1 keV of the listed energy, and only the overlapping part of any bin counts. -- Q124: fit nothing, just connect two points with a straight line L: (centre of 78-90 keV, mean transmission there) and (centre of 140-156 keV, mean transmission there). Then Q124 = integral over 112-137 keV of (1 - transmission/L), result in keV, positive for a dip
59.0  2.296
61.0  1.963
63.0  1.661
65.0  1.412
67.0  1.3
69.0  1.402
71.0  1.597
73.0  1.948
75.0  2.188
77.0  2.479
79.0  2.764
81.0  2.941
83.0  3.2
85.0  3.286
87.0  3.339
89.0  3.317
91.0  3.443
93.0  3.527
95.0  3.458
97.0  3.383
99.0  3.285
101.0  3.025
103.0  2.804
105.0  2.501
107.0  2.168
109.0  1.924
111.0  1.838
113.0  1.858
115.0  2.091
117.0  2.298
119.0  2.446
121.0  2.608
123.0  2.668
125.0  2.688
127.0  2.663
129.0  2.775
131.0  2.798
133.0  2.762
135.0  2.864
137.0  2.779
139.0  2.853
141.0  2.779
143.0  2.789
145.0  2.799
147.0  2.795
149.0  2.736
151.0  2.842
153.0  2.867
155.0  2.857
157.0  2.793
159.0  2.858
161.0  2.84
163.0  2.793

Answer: 3.2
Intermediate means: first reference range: 3.14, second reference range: 2.81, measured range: 2.55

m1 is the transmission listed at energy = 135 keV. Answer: 2.864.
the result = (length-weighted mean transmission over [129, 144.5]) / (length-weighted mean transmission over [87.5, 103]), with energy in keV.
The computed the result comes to 0.85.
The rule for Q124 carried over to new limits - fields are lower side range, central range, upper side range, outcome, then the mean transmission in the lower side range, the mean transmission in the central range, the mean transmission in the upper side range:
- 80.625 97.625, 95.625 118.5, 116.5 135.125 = 4.0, 3.33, 2.49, 2.66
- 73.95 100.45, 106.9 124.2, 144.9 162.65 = 4.5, 3.12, 2.22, 2.82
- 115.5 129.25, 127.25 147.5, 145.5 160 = -0.8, 2.56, 2.79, 2.82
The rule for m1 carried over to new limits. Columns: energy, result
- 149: 2.736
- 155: 2.857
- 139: 2.853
